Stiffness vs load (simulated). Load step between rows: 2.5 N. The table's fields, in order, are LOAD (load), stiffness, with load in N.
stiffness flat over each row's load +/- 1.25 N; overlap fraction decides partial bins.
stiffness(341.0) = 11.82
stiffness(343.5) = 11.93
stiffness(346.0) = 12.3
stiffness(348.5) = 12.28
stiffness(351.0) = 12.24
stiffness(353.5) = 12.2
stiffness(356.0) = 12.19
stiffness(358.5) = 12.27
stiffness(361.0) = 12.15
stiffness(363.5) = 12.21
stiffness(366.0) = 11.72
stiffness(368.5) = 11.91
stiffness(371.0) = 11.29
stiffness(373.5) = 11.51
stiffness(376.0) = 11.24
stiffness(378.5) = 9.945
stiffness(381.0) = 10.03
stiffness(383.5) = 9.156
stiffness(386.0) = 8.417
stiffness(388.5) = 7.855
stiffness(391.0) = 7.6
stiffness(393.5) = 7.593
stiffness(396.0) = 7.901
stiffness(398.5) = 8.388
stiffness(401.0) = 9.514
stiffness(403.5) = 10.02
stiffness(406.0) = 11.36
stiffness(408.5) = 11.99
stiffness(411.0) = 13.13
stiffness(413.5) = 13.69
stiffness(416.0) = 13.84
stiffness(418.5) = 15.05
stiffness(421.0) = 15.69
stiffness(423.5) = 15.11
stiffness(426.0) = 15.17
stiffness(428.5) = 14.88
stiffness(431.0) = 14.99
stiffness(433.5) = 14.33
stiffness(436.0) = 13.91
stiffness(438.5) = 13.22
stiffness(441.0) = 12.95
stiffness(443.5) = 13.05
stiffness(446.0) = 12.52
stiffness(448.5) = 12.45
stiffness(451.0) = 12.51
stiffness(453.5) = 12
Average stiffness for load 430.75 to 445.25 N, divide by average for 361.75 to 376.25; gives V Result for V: 1.16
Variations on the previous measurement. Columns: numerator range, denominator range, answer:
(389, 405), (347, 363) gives 0.70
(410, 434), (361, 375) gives 1.24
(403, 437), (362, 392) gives 1.35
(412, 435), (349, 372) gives 1.22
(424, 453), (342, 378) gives 1.14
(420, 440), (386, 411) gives 1.57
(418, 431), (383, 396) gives 1.89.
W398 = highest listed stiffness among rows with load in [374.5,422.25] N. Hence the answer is 15.69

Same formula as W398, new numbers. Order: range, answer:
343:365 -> 12.3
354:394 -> 12.27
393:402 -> 9.514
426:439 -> 15.17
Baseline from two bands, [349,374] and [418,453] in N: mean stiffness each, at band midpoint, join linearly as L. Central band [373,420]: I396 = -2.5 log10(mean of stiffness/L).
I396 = 0.23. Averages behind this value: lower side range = 12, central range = 10.4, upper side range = 13.9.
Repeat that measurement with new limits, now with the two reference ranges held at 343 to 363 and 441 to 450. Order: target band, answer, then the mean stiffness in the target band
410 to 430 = -0.16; 14.6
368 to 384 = 0.15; 10.7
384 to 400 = 0.47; 8.04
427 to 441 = -0.12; 14.2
